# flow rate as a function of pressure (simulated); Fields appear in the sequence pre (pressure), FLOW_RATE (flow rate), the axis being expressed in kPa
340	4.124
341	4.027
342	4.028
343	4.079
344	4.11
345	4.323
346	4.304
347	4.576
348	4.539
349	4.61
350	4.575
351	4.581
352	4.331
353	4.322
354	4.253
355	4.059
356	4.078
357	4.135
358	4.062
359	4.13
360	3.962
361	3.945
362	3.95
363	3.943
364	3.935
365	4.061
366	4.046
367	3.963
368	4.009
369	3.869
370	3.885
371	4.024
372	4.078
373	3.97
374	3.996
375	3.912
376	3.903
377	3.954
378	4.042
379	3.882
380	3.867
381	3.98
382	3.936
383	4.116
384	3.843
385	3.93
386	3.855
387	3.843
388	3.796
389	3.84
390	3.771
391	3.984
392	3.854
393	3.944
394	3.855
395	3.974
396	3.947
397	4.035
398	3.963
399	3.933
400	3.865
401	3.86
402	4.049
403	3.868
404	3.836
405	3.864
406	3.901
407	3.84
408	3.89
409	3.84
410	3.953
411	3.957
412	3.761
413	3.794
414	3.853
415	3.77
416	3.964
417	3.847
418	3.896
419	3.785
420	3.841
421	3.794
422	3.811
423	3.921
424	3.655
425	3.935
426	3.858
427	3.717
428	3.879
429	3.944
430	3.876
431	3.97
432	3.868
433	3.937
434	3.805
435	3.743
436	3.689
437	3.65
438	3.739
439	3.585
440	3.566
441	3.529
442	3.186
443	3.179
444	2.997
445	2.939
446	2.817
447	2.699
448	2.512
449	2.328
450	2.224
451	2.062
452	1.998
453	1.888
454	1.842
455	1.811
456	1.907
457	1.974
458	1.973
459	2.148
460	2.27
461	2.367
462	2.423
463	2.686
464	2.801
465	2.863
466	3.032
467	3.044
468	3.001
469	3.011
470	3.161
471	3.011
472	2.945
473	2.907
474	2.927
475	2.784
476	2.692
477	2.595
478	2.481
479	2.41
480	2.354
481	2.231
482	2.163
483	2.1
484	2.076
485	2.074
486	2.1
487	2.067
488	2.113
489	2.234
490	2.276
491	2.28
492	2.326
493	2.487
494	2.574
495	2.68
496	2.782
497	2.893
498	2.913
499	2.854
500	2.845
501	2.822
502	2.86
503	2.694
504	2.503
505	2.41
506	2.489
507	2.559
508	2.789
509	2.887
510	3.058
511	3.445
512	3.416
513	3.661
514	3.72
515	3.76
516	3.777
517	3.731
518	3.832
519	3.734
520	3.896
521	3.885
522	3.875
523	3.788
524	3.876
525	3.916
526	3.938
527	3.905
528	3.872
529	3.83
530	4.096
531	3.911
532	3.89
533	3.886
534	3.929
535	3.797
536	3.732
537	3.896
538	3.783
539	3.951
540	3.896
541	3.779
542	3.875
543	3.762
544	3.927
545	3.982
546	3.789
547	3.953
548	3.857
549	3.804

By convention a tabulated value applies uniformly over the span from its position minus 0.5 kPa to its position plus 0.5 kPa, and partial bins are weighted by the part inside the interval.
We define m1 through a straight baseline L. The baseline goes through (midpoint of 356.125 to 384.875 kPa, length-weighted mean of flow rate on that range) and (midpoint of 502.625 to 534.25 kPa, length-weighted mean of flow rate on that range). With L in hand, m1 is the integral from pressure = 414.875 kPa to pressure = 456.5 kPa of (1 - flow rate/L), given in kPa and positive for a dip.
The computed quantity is 5.3 kPa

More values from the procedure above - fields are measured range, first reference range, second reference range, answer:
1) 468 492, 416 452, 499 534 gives 6.8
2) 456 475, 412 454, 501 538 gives 4.3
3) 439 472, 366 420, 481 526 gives 7.3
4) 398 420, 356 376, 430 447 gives -1.0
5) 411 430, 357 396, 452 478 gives -3.4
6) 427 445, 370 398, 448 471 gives -4.6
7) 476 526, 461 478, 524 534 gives 8.0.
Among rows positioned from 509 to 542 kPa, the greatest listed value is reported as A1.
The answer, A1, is 4.096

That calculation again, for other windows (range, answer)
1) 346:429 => 4.61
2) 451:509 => 3.161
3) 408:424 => 3.964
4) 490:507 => 2.913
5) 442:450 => 3.186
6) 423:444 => 3.97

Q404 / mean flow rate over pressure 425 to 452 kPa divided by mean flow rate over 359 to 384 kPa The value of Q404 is 0.84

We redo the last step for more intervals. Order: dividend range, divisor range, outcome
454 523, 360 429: 0.71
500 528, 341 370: 0.81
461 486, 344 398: 0.65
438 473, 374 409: 0.68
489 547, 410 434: 0.88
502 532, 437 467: 1.33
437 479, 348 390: 0.67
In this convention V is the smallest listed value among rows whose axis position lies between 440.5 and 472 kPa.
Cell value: 1.811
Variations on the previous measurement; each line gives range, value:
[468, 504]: 2.067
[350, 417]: 3.761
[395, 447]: 2.699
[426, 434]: 3.717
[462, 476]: 2.423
